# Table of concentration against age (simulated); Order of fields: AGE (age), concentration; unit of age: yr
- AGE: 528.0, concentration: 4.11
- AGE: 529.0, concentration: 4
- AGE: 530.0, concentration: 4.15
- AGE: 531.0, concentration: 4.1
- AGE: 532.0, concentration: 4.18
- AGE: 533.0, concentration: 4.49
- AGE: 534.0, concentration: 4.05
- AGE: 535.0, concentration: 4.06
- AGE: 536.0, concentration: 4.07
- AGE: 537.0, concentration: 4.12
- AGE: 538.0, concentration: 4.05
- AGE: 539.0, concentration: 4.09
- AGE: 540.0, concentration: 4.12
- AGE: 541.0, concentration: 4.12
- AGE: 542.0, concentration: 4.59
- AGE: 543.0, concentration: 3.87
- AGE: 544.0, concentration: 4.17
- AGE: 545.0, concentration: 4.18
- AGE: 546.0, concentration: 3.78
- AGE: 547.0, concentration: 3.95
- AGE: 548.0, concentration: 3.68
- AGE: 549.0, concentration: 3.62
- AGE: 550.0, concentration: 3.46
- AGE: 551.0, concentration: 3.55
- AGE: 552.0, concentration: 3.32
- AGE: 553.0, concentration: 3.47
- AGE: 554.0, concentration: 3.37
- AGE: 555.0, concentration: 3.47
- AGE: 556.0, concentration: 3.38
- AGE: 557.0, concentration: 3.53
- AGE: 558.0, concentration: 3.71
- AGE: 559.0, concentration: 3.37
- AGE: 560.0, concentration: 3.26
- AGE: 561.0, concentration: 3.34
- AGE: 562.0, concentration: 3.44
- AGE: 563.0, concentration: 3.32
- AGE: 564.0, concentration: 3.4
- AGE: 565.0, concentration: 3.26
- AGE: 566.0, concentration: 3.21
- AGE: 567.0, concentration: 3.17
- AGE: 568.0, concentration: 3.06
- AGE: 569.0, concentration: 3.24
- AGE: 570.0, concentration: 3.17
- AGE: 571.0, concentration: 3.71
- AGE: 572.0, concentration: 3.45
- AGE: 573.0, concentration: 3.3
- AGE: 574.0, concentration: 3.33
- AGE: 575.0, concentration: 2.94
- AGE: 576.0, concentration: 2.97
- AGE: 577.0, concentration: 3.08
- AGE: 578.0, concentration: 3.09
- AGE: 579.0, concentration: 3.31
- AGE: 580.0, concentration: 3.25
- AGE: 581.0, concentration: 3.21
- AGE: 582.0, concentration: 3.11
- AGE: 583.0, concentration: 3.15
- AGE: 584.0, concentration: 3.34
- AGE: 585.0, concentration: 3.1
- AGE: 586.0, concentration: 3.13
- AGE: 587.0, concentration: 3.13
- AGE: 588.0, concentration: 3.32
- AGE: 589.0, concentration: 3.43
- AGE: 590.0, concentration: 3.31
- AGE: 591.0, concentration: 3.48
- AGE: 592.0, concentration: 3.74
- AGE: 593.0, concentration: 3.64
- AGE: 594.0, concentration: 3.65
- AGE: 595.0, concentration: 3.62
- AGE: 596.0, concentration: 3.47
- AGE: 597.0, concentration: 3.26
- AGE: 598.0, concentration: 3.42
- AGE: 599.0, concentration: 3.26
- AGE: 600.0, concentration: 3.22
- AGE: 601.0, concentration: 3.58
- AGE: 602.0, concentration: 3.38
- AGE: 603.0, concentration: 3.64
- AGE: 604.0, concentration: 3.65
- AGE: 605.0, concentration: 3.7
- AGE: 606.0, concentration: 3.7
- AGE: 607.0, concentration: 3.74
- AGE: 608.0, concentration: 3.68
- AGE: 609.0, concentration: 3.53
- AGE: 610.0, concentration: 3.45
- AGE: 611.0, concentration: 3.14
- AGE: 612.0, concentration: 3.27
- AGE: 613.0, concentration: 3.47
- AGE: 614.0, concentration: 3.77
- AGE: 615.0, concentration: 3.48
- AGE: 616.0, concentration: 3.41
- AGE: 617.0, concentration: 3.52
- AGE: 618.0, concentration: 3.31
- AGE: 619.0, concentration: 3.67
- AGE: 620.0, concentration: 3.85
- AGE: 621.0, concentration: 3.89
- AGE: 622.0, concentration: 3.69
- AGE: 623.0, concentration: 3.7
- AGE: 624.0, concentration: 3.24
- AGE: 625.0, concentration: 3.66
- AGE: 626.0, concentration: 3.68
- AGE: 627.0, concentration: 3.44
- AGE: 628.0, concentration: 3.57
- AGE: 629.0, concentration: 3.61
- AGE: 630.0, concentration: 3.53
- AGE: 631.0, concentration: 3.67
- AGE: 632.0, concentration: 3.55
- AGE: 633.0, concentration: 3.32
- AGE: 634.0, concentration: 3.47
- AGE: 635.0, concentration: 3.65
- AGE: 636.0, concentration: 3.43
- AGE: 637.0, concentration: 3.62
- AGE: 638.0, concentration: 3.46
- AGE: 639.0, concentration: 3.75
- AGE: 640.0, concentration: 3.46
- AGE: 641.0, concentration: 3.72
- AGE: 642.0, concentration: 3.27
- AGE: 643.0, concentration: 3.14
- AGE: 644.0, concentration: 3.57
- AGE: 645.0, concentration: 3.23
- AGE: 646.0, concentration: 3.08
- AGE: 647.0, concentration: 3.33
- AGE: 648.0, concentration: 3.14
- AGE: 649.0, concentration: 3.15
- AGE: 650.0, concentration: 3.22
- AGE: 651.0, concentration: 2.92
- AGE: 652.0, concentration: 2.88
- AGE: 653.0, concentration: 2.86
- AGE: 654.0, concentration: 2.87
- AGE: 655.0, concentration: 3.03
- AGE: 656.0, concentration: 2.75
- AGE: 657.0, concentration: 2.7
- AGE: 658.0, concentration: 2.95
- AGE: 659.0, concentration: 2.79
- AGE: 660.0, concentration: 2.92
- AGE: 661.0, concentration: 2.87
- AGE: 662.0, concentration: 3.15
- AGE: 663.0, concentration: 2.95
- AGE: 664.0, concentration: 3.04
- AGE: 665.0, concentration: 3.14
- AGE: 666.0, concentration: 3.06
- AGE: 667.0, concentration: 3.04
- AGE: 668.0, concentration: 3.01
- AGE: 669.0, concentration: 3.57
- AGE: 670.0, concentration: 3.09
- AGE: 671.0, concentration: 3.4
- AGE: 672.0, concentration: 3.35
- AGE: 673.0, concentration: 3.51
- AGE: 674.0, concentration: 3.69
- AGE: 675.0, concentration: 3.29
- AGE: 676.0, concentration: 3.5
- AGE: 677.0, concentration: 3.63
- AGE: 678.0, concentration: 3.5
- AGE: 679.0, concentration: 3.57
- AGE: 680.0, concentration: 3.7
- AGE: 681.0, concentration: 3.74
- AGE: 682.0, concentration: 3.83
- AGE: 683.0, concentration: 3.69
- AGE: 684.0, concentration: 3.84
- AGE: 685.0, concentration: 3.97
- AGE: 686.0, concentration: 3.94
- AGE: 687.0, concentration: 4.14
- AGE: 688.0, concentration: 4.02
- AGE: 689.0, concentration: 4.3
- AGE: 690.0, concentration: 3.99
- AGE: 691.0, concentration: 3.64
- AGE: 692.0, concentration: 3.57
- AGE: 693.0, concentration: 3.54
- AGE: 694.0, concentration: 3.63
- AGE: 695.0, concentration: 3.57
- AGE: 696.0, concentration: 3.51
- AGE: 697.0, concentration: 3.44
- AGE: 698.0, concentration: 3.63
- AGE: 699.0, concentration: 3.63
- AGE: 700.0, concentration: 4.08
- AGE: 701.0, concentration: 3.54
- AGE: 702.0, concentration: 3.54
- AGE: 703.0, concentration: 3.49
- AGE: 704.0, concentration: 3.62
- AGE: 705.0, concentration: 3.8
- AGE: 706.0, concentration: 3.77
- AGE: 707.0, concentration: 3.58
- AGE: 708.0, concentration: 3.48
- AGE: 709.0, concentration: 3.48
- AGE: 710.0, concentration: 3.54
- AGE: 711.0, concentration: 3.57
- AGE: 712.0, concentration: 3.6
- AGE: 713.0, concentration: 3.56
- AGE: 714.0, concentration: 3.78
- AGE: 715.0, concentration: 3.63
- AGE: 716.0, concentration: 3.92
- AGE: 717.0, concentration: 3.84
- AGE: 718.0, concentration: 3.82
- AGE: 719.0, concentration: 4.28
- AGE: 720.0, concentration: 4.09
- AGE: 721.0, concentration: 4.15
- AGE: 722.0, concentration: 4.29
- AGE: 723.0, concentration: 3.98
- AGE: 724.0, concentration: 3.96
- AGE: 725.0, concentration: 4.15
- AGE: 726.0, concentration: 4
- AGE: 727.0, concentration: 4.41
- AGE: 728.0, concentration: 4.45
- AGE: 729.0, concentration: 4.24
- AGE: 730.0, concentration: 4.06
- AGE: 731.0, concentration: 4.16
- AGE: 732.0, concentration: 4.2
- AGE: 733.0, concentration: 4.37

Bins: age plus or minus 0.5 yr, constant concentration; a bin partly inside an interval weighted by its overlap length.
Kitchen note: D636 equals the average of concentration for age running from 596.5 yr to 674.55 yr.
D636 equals 3.36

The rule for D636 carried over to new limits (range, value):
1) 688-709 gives 3.67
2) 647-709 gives 3.42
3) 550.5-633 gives 3.42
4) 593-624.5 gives 3.53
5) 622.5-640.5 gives 3.54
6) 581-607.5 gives 3.43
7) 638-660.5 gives 3.13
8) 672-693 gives 3.74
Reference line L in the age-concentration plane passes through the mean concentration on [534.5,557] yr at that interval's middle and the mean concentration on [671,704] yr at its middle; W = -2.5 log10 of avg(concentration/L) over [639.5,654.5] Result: 0.169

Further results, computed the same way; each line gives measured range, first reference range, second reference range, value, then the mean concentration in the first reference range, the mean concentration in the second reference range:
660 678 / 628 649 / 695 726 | 0.105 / 3.45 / 3.76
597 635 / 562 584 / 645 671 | -0.132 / 3.23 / 3.03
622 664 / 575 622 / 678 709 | 0.089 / 3.42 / 3.72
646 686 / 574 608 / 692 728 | 0.118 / 3.37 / 3.78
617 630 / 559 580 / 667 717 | -0.055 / 3.26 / 3.64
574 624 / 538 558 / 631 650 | 0.046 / 3.78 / 3.41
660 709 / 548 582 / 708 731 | 0.076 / 3.33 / 3.94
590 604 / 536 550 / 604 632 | 0.062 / 4.01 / 3.57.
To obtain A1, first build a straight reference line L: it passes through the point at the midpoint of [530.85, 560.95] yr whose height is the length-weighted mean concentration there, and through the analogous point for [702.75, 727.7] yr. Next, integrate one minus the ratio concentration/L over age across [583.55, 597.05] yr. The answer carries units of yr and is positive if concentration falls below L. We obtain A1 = 1.5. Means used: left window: 3.83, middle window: 3.41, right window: 3.84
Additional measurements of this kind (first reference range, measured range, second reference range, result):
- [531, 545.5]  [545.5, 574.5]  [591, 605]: 3.7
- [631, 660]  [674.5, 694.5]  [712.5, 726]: -0.8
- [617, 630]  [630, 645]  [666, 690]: 0.5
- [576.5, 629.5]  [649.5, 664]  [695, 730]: 2.8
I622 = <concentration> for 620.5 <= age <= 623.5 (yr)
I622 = 3.76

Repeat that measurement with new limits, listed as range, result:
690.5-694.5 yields 3.59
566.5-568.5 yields 3.12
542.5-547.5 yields 3.99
